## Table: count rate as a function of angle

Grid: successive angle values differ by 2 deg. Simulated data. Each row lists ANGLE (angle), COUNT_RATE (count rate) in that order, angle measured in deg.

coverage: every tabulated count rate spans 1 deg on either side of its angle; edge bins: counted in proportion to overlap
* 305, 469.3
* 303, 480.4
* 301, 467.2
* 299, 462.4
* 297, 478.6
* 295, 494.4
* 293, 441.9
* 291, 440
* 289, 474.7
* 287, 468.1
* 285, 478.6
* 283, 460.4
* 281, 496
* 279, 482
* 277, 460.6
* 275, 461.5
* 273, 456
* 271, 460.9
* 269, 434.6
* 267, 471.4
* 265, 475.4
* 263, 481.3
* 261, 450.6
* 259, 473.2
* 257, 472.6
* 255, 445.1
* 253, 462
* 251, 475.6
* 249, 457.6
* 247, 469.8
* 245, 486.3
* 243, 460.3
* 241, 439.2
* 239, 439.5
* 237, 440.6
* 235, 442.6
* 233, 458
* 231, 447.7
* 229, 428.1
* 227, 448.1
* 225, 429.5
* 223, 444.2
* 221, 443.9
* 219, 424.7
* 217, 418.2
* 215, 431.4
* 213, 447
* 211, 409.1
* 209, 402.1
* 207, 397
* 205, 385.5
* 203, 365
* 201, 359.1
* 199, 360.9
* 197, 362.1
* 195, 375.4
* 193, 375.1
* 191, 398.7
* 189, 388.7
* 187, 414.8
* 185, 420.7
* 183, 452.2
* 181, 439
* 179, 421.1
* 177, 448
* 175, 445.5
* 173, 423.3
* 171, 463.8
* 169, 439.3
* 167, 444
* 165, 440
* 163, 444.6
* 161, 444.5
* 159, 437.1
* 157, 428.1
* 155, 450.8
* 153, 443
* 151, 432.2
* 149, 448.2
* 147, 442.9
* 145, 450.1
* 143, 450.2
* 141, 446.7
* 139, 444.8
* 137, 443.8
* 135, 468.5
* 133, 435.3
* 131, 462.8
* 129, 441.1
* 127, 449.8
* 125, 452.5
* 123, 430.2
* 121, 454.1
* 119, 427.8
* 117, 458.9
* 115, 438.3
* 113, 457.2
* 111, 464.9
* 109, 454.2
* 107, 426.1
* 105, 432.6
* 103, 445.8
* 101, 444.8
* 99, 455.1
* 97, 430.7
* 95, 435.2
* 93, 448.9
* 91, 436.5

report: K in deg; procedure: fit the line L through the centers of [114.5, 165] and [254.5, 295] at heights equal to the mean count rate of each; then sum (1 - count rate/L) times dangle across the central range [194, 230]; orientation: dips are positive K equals 3.8 deg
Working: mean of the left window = 445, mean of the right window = 465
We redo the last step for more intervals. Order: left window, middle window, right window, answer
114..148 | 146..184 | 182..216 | -1.78 deg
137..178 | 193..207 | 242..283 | 2.54 deg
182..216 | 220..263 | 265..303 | -2.19 deg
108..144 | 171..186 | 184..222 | -0.82 deg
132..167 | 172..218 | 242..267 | 4.88 deg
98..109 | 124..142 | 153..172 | -0.27 deg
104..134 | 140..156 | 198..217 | -0.59 deg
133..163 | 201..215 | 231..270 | 1.64 deg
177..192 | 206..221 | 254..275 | 0.55 deg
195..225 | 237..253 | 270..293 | -0.95 deg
